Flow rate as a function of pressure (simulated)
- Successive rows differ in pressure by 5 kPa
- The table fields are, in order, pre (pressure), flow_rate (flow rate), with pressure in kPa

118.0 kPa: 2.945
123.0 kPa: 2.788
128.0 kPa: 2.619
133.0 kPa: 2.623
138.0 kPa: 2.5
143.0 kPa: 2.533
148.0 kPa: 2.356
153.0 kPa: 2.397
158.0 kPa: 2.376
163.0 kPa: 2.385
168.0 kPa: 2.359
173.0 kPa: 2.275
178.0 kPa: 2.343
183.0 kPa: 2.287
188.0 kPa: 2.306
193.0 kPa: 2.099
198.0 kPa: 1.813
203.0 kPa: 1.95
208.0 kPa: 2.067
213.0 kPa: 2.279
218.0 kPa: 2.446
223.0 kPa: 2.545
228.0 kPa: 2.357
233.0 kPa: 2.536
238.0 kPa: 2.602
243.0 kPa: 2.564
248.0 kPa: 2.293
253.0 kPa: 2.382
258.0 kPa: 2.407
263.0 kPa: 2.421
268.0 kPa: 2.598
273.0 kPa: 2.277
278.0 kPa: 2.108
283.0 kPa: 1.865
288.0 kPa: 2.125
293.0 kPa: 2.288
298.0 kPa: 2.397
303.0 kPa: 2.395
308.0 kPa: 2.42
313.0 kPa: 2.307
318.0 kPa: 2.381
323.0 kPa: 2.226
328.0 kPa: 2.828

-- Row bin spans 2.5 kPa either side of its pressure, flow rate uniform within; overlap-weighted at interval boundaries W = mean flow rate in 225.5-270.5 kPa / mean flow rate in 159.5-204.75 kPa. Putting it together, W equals 1.1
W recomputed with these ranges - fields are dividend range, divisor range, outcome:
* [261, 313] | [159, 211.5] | 1.04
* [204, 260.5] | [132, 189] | 1.00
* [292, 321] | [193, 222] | 1.11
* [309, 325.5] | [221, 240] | 0.92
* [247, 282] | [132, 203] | 1.01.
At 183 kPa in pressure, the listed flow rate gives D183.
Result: 2.287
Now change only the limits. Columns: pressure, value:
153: 2.397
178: 2.343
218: 2.446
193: 2.099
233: 2.536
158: 2.376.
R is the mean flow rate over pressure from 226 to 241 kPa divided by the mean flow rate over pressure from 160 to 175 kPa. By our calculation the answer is 1.1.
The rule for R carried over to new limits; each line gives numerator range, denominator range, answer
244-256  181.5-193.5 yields 1.05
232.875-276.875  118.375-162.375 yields 0.96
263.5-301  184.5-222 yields 1.04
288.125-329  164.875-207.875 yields 1.09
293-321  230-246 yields 0.93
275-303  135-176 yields 0.91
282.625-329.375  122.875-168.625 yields 0.94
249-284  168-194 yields 1.01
